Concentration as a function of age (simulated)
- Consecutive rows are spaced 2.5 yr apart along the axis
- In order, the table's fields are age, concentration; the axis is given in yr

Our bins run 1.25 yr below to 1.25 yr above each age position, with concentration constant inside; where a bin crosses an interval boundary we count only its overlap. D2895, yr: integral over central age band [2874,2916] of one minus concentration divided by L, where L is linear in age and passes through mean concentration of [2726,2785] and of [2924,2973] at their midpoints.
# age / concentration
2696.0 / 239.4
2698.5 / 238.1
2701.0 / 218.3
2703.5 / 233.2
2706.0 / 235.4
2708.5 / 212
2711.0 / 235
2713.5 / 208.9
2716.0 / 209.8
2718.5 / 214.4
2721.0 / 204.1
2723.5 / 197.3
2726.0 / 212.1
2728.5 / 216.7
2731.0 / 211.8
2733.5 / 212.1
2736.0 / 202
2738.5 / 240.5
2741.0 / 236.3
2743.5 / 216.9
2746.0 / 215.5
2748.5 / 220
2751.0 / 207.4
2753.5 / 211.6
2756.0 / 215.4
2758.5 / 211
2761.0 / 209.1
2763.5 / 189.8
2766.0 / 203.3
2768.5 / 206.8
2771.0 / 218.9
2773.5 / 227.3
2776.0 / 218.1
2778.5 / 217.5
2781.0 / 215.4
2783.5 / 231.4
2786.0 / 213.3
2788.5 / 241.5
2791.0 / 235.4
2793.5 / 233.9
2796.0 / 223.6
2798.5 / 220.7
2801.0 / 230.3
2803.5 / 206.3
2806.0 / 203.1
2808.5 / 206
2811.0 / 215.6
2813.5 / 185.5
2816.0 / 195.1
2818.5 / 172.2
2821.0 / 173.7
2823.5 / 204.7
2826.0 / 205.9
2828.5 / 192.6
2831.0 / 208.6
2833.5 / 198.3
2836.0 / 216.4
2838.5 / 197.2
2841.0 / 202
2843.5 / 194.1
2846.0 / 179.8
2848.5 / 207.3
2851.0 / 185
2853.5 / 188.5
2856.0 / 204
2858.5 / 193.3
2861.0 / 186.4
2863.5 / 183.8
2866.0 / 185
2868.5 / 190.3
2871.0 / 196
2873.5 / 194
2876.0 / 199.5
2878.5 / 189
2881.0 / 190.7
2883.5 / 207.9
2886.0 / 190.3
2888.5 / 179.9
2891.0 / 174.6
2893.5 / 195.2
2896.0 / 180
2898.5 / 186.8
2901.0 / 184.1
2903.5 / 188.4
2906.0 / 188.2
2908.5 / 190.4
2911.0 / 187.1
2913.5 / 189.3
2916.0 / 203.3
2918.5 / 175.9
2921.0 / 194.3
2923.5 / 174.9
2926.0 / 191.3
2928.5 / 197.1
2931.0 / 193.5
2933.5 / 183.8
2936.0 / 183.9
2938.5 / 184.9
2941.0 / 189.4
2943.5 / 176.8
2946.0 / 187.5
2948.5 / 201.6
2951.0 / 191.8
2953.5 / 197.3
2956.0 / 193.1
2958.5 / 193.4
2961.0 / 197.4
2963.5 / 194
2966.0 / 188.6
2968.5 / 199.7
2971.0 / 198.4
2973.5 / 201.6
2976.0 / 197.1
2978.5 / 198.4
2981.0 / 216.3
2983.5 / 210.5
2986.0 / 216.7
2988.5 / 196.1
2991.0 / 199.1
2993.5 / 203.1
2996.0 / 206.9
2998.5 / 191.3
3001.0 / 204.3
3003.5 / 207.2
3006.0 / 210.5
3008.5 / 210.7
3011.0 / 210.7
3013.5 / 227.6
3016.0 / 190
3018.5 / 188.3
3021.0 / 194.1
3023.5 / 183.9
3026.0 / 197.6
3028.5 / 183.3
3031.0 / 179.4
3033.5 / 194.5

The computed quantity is 1.9 yr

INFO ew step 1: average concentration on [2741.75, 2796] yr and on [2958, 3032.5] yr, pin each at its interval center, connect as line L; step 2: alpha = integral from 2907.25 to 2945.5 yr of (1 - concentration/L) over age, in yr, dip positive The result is 3.3 yr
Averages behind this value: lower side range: 217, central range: 188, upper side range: 200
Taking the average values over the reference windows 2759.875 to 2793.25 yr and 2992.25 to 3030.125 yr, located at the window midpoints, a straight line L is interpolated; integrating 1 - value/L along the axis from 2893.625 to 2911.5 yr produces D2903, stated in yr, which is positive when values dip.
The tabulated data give 1.9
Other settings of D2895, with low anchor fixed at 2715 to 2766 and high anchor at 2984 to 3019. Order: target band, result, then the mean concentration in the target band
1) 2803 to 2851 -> 2.8 yr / 198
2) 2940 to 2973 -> 2.1 yr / 193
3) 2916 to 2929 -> 1.2 yr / 188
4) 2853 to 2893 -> 3.4 yr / 191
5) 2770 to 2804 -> -2.1 yr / 224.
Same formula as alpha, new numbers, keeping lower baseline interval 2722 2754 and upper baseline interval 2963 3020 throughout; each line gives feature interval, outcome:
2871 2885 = 0.8 yr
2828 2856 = 1.7 yr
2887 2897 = 1.2 yr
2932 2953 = 1.8 yr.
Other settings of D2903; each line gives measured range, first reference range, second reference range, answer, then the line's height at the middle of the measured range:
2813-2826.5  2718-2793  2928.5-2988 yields 1.3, 209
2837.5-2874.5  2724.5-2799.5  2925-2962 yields 2.1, 204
